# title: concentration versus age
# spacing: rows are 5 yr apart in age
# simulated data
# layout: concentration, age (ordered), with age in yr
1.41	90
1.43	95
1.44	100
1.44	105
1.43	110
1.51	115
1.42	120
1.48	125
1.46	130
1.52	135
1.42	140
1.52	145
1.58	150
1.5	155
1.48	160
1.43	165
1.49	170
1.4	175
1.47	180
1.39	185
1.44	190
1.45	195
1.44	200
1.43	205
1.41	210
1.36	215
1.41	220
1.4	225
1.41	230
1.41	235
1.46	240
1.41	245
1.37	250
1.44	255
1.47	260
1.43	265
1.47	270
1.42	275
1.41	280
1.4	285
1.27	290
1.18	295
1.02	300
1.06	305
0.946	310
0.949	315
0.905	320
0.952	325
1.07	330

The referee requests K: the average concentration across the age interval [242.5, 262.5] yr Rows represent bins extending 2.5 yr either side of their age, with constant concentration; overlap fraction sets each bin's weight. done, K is 1.42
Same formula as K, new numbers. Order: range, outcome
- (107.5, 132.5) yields 1.46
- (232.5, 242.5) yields 1.44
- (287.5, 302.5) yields 1.16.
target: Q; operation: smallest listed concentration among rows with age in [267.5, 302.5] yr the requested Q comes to 1.02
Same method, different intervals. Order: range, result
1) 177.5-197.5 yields 1.39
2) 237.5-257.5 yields 1.37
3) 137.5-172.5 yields 1.42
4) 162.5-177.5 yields 1.4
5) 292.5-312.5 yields 0.946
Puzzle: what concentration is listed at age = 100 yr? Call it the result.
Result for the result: 1.44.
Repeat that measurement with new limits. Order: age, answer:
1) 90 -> 1.41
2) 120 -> 1.42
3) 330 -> 1.07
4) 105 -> 1.44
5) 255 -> 1.44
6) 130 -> 1.46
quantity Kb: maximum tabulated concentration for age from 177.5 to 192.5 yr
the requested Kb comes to 1.47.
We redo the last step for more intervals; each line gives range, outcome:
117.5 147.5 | 1.52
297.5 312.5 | 1.06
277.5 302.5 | 1.41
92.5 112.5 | 1.44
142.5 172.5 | 1.58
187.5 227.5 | 1.45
